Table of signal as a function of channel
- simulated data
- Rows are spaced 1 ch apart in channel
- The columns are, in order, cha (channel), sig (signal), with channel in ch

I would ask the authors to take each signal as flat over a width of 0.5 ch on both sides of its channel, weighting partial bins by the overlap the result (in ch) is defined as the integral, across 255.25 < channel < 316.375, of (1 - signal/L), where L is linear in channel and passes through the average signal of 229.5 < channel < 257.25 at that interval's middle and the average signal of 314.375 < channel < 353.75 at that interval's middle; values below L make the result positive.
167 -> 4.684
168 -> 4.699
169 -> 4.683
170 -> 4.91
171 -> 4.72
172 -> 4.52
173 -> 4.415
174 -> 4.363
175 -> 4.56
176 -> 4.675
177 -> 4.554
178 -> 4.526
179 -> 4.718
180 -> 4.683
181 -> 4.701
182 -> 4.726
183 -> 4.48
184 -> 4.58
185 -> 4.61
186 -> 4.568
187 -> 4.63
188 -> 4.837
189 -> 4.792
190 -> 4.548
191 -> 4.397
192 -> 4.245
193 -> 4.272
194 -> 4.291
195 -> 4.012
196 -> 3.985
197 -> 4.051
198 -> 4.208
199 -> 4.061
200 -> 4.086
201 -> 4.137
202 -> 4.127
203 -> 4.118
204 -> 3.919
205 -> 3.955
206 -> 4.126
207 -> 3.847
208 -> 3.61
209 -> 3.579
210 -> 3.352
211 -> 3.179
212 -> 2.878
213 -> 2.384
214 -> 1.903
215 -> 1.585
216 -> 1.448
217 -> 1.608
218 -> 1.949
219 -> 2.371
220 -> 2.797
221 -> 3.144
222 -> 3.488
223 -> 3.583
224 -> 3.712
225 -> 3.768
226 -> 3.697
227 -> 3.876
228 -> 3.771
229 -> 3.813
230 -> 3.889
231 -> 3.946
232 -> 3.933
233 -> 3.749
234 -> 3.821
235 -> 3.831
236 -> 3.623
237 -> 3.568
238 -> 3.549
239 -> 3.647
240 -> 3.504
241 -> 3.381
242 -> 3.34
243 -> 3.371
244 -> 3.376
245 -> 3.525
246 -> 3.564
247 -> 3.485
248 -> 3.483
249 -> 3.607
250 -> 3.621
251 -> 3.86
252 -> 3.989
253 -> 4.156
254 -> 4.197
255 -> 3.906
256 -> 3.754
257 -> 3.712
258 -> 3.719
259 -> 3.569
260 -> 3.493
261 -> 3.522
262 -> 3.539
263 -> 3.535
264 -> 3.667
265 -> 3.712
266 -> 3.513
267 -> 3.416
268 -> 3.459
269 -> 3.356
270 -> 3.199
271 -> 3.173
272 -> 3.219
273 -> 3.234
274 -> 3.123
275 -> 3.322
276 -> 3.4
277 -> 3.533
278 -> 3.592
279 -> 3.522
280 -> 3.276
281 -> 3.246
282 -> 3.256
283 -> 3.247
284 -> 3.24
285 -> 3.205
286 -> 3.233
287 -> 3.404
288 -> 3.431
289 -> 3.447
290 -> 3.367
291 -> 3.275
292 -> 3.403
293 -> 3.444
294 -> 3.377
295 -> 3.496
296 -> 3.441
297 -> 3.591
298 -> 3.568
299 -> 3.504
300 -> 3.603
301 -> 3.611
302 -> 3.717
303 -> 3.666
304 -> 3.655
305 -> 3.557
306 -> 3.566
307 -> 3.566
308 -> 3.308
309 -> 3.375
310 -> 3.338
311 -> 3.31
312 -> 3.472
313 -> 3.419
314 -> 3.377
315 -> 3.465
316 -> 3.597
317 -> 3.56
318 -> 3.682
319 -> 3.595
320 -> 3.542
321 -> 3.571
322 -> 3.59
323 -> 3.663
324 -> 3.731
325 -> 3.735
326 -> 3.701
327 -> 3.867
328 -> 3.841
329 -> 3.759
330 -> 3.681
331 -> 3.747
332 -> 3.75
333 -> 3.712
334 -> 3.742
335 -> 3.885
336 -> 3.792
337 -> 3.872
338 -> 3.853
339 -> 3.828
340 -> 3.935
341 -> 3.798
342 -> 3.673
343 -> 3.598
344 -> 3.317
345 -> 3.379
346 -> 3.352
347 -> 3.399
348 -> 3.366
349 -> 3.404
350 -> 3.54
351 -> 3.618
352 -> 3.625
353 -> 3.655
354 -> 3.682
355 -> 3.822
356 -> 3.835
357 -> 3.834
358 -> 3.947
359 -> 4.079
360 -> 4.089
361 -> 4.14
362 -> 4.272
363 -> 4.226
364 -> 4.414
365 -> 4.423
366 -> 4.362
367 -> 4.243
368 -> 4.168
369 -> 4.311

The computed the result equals 3.72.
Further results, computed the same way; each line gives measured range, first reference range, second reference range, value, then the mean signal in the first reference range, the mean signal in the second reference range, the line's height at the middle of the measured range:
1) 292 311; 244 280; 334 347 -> 0.6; 3.56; 3.68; 3.62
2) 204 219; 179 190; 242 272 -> 5.1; 4.66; 3.59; 4.26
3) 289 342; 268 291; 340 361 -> -1.6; 3.32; 3.67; 3.5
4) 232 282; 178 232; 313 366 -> 2.7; 3.76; 3.74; 3.76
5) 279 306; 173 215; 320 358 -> 2.7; 4.1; 3.68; 3.82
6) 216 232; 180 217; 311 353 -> 2.4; 3.87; 3.63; 3.83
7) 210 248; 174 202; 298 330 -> 8.2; 4.43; 3.58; 4.16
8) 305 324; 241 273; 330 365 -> 1.0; 3.57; 3.78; 3.7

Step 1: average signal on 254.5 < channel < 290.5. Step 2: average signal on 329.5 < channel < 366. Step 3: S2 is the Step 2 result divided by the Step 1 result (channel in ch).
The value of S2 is 1.1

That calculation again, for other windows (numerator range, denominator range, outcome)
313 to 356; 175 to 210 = 0.85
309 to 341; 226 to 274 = 1.01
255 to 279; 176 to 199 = 0.78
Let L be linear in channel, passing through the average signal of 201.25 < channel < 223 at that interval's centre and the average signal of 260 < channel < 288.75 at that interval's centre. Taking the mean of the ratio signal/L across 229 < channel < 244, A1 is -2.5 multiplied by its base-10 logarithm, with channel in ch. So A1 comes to -0.15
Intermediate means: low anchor 3.04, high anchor 3.38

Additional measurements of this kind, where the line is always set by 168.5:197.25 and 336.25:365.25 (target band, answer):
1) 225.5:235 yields 0.13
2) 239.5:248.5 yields 0.23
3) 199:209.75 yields 0.13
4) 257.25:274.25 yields 0.20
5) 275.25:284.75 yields 0.21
